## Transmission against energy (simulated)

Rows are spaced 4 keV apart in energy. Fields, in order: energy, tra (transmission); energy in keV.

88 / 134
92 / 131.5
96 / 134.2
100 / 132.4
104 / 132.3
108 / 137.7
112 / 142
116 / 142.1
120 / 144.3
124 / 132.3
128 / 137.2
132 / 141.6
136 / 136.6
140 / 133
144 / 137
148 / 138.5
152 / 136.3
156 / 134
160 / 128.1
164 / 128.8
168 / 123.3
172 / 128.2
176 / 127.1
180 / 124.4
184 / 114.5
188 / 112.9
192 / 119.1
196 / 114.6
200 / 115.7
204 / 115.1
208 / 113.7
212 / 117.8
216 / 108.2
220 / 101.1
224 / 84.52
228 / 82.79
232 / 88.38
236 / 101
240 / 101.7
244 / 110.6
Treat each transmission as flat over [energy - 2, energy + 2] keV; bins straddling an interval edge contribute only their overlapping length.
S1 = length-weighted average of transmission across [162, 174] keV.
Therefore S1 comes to 127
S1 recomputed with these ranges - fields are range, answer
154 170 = 129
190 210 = 116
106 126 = 140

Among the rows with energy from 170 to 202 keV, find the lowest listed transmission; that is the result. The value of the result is 112.9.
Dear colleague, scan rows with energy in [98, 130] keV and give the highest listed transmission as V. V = 144.3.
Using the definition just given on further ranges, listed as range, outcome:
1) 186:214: 119.1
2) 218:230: 101.1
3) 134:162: 138.5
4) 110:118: 142.1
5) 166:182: 128.2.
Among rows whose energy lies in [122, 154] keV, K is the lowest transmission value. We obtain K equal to 132.3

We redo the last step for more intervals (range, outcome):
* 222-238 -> 82.79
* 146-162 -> 128.1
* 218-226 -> 84.52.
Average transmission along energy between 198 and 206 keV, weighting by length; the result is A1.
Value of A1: 115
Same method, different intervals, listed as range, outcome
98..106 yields 132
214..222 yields 105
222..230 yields 83.7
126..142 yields 137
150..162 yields 133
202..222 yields 111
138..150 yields 136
